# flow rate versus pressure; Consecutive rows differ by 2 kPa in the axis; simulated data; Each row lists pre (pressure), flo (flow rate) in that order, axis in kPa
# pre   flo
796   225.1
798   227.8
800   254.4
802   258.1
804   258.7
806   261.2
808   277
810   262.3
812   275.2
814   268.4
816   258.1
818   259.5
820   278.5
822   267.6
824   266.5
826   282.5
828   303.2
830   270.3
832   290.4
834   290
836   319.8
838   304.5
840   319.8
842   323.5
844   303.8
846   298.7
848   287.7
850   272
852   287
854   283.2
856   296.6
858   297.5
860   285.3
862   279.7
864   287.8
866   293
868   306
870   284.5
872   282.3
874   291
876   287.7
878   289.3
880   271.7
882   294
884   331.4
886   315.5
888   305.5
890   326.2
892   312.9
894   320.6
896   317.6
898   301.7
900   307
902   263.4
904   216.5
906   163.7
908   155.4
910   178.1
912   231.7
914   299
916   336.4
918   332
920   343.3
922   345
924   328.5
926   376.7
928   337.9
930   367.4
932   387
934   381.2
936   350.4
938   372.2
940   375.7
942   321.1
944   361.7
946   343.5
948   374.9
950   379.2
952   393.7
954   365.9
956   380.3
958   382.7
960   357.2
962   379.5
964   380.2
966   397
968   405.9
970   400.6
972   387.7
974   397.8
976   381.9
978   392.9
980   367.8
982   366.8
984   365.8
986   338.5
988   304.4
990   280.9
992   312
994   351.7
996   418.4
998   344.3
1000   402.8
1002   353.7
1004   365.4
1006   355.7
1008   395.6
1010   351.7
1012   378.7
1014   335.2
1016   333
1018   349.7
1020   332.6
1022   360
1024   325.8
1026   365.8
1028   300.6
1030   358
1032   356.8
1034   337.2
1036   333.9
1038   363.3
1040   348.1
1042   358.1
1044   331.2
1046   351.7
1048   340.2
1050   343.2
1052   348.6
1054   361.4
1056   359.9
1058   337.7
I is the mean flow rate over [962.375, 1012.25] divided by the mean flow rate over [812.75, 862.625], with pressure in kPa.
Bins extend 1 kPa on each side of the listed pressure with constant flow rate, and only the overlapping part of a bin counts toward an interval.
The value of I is 1.3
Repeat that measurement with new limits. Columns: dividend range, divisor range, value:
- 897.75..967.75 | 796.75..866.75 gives 1.18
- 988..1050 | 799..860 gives 1.23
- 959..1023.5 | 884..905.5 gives 1.22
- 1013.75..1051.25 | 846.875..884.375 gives 1.19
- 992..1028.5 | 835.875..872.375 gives 1.21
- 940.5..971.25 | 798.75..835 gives 1.38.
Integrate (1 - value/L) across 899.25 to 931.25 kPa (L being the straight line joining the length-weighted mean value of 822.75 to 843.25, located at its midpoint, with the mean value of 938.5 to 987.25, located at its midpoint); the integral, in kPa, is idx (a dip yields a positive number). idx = 5.5 kPa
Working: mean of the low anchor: 297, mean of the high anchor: 375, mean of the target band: 287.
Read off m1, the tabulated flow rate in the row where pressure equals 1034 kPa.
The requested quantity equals 337.2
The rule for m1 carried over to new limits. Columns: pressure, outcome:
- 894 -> 320.6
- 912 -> 231.7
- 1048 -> 340.2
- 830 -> 270.3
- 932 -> 387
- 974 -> 397.8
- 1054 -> 361.4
